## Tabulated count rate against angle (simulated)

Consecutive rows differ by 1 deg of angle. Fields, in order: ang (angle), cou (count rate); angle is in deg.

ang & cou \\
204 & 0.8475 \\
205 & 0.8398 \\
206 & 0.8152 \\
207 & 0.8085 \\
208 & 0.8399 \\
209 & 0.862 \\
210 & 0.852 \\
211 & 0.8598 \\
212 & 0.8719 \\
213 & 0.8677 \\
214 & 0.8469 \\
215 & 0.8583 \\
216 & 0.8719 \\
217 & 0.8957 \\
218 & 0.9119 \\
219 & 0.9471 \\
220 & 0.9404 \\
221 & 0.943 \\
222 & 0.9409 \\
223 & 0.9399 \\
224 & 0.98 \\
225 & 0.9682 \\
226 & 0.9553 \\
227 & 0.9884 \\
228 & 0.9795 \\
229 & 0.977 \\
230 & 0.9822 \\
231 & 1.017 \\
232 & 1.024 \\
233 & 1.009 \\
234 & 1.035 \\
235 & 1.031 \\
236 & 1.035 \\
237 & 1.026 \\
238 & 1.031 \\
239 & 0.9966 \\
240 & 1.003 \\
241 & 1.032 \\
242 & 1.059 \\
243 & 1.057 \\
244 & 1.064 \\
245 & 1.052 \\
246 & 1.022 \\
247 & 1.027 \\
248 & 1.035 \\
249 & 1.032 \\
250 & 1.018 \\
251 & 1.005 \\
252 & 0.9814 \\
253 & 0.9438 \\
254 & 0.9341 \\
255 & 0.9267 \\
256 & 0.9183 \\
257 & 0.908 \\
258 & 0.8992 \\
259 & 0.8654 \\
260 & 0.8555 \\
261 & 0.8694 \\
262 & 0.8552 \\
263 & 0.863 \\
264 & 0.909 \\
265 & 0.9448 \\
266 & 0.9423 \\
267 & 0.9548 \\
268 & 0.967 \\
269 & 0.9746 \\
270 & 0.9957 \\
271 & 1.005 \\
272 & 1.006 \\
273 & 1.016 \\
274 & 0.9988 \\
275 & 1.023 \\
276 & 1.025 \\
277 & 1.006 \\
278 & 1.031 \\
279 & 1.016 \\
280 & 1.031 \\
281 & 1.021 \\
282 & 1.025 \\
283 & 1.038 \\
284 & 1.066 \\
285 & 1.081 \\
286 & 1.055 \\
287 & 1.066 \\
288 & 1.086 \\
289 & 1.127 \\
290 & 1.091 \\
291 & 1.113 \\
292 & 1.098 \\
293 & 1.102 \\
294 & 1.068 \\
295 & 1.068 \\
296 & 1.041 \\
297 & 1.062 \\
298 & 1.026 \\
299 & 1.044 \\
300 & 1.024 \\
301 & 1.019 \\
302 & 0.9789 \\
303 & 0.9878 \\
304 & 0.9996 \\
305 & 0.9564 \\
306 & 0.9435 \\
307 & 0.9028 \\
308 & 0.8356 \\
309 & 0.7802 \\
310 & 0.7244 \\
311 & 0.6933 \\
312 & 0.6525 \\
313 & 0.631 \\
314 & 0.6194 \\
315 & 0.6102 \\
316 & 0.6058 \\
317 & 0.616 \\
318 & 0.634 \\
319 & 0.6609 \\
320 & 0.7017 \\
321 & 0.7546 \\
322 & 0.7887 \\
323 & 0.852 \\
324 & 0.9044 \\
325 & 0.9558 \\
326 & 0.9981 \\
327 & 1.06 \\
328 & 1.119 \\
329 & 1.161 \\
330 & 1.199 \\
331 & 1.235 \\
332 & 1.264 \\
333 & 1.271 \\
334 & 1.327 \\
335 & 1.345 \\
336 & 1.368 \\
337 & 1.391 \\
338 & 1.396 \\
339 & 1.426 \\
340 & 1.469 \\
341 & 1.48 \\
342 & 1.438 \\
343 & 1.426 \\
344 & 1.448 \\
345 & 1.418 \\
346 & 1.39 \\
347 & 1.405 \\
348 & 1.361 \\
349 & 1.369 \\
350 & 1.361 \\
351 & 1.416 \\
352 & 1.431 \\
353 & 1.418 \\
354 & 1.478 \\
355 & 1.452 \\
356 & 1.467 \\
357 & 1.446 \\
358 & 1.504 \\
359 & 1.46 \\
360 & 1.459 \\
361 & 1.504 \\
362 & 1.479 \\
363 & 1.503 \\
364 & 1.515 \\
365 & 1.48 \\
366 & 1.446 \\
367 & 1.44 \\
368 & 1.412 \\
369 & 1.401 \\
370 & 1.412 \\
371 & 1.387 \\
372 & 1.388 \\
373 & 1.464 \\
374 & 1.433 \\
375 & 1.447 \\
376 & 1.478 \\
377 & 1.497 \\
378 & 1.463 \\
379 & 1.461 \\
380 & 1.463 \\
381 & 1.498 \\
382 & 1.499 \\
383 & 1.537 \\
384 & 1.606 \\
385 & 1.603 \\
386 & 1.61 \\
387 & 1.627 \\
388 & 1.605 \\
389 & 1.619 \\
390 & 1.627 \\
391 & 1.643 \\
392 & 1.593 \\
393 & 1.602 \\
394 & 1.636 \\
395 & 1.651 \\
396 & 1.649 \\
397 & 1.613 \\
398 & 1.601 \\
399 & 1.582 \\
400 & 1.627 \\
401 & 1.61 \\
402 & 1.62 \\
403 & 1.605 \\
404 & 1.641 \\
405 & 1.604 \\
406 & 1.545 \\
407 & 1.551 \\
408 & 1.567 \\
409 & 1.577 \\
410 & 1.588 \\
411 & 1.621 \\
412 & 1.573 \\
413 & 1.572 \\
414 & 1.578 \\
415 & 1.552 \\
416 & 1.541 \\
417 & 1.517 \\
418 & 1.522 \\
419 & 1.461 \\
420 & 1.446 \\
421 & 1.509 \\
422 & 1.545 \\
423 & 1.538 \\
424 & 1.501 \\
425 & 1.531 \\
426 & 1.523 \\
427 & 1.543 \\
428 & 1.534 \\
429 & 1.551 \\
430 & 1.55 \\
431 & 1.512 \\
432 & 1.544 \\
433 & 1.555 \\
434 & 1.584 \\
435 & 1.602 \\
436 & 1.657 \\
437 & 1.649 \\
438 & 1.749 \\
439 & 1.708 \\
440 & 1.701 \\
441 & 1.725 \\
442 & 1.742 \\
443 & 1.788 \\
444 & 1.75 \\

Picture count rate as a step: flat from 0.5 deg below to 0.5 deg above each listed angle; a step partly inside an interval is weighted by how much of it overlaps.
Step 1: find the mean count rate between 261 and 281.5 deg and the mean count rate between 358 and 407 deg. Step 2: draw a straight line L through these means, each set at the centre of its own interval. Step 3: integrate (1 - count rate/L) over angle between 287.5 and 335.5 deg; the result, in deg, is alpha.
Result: 9.0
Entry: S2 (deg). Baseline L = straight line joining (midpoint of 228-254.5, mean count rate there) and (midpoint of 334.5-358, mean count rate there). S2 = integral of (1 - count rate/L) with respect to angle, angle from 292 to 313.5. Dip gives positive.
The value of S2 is 5.4 deg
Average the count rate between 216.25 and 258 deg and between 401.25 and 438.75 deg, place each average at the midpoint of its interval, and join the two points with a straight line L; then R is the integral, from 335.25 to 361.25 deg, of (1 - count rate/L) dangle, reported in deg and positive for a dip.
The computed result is -1.7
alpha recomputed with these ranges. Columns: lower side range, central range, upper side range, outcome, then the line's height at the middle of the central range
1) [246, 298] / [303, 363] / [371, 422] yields 6.6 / 1.27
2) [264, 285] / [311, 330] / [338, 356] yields 7.0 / 1.27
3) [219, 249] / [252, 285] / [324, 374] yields 4.4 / 1.11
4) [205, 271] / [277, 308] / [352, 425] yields 3.3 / 1.16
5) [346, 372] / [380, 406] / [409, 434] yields -1.9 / 1.49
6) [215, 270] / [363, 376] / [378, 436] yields -0.1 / 1.43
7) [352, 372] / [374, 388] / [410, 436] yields -0.4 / 1.48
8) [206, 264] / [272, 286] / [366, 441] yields 1.0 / 1.11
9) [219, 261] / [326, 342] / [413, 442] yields -0.2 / 1.28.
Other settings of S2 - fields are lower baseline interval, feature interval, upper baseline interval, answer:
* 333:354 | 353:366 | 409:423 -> -0.4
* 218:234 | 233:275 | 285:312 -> 0.0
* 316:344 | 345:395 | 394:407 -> -3.3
